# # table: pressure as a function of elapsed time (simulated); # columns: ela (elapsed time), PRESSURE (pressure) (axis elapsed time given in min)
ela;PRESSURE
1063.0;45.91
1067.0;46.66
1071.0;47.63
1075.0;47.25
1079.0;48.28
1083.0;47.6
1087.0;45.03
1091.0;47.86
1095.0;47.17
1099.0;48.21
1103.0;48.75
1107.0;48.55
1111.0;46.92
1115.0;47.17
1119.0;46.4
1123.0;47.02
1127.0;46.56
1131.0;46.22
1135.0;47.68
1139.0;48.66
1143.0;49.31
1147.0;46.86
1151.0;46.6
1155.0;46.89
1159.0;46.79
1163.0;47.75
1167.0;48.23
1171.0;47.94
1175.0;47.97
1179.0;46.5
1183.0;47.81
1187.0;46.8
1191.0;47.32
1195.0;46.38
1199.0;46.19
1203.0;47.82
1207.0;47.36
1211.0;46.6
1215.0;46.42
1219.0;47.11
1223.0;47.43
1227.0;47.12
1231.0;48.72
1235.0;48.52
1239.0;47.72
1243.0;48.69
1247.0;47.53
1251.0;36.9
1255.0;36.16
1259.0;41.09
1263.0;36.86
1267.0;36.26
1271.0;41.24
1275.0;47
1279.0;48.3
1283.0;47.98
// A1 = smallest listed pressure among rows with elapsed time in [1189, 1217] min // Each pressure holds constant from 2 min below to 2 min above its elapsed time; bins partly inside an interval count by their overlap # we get 46.19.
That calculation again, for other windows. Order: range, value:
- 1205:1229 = 46.42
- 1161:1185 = 46.5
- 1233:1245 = 47.72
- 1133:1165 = 46.6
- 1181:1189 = 46.8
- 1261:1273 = 36.26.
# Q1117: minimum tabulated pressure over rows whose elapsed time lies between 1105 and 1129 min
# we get 46.4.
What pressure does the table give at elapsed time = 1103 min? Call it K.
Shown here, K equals 48.75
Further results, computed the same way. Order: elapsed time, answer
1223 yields 47.43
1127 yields 46.56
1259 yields 41.09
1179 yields 46.5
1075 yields 47.25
